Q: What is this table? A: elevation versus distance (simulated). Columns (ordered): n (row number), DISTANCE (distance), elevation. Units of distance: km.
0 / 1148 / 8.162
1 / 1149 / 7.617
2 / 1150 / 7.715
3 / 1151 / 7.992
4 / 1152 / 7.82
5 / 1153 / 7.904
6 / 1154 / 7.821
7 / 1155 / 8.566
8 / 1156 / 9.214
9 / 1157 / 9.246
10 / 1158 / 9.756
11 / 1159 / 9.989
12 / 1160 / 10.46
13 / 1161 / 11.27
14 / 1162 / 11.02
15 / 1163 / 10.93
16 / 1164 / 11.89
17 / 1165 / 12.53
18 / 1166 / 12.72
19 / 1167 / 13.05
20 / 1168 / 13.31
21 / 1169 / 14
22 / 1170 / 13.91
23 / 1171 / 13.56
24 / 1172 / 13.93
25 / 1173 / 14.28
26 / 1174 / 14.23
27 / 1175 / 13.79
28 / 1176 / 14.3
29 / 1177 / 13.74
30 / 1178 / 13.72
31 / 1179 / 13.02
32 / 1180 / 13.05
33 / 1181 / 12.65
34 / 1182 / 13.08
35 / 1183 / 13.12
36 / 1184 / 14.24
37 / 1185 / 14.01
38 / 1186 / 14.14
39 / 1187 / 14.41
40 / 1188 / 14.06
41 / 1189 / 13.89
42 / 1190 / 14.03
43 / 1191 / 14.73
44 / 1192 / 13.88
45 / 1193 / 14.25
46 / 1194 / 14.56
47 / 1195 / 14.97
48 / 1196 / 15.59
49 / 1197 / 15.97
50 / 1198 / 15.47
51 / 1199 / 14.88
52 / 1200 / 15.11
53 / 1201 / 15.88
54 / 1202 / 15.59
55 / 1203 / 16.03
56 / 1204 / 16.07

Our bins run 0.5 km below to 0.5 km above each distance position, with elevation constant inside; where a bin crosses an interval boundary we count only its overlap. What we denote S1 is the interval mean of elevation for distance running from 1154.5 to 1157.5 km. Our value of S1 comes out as 9.01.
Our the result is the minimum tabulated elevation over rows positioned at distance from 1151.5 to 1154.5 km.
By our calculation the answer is 7.82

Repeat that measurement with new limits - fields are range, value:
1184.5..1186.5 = 14.01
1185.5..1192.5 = 13.88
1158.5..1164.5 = 9.989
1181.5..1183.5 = 13.08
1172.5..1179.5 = 13.02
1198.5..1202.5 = 14.88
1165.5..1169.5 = 12.72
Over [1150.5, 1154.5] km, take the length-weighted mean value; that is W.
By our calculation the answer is 7.88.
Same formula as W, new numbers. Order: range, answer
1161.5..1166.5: 11.8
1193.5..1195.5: 14.8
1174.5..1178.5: 13.9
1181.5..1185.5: 13.6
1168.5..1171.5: 13.8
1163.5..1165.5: 12.2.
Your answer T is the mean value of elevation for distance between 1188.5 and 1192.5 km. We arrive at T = 14.1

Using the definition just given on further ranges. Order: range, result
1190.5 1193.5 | 14.3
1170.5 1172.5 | 13.7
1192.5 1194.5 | 14.4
